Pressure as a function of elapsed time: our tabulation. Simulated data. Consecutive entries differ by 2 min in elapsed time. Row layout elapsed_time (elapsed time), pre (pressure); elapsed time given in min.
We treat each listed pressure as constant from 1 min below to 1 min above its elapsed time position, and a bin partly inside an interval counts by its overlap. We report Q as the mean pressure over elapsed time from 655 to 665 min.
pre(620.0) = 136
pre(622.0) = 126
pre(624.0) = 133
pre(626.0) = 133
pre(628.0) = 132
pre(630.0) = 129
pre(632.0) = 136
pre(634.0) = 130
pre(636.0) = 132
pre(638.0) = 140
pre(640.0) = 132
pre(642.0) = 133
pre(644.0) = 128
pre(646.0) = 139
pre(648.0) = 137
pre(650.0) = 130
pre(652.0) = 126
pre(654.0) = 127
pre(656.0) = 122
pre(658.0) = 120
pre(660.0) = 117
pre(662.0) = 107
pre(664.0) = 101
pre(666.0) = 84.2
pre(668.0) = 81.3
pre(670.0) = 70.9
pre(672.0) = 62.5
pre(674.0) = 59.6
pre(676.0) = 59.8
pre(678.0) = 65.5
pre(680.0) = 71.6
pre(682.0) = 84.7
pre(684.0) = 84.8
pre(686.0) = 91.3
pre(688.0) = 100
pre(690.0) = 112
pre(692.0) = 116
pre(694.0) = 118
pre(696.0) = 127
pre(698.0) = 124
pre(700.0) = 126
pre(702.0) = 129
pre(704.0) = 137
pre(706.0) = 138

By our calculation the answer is 113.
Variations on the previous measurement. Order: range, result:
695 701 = 126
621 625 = 130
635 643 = 134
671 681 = 63.8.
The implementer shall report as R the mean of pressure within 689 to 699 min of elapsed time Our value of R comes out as 119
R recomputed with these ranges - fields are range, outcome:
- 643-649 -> 135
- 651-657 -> 125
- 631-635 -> 133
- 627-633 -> 132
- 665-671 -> 78.8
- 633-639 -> 134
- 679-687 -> 83.1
